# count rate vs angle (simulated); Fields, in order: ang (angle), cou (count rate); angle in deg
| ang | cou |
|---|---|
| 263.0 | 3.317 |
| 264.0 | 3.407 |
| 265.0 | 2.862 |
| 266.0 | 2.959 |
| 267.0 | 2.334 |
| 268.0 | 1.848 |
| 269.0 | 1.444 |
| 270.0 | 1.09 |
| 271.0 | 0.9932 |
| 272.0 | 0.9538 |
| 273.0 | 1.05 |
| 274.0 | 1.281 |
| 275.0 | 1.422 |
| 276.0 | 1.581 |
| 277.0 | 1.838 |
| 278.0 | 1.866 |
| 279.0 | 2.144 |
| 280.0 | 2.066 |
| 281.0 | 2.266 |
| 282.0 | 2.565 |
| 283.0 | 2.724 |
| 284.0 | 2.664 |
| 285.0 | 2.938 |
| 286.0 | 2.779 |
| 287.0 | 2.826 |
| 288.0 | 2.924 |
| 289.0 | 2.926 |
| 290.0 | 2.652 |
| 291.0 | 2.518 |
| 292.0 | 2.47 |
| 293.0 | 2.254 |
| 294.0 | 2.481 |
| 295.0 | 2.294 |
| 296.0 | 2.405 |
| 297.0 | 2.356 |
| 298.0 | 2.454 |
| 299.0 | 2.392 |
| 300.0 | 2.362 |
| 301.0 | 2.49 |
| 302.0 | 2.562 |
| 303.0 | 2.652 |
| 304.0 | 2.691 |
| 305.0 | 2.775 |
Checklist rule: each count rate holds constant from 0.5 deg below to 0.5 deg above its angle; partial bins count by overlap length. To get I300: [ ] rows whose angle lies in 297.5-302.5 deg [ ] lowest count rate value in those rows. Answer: 2.362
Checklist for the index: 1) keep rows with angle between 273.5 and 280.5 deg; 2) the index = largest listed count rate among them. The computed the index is 2.144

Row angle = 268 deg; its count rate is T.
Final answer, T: 1.848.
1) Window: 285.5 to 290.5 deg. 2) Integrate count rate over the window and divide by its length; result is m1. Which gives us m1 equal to 2.82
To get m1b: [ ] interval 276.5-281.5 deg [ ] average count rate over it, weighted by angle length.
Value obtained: 2.04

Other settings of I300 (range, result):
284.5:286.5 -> 2.779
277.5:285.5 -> 1.866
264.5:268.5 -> 1.848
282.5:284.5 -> 2.664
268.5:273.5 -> 0.9538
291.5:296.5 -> 2.254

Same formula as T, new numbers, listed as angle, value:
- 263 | 3.317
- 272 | 0.9538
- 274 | 1.281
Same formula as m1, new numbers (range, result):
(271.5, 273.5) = 1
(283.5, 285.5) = 2.8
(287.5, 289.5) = 2.92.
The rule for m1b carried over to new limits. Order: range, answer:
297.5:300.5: 2.4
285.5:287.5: 2.8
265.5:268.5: 2.38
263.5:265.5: 3.13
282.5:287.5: 2.79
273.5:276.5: 1.43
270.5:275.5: 1.14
